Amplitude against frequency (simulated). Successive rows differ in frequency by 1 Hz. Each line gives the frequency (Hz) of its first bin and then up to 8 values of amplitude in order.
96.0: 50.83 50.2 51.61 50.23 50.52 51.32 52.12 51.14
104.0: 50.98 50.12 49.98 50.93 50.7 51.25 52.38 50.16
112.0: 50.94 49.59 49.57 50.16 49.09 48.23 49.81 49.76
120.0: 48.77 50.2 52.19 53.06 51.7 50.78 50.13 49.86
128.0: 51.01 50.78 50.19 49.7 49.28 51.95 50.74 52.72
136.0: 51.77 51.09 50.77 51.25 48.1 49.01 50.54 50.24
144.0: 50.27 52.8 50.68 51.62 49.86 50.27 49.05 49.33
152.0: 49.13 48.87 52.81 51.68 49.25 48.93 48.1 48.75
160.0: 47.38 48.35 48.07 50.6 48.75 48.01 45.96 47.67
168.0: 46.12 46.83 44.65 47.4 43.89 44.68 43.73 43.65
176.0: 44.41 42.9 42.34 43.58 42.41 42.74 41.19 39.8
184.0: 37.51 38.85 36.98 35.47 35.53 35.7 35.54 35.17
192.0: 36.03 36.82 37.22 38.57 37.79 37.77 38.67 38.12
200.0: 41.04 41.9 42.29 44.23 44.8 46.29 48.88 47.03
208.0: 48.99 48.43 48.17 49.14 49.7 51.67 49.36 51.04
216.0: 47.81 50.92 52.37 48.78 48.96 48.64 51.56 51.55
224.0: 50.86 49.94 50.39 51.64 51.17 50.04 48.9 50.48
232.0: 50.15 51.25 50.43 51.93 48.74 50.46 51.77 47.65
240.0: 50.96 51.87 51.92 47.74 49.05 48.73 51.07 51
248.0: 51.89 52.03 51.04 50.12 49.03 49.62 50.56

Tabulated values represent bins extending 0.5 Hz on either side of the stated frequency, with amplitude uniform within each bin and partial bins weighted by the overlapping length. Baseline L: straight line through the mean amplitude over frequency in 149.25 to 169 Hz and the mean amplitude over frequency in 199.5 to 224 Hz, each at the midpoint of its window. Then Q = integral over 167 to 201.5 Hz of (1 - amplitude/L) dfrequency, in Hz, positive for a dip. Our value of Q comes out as 5.63 Hz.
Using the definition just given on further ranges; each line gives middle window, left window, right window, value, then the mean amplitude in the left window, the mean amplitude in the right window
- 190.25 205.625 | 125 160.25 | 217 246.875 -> 3.21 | 50.3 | 50.3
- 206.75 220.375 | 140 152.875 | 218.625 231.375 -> 0.19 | 50.1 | 50.2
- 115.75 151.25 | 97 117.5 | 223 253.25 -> 0.03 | 50.5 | 50.4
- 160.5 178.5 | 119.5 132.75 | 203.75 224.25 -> 1.43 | 50.6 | 49.3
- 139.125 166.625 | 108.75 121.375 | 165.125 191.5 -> -2.70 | 50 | 41.8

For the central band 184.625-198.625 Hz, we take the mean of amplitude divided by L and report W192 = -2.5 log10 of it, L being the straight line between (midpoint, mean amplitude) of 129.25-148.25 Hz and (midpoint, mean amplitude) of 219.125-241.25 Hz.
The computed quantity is 0.34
